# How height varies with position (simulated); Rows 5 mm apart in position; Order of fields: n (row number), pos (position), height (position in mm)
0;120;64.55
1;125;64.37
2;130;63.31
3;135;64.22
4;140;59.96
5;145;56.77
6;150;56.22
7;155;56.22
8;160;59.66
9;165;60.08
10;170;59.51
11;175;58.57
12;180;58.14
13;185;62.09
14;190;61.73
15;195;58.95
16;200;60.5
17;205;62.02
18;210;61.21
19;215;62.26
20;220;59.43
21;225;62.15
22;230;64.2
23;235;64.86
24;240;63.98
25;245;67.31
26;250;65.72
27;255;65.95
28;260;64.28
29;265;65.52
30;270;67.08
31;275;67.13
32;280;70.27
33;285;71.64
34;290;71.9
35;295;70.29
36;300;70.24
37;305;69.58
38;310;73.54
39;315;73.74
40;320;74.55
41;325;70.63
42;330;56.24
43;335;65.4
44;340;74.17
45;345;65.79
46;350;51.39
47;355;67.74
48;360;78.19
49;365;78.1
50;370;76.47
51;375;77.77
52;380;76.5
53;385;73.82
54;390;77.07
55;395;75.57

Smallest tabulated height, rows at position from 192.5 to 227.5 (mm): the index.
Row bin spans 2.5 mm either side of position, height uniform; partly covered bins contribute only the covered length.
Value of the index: 58.95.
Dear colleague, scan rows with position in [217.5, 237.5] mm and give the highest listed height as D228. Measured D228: 64.86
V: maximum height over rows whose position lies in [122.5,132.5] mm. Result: 64.37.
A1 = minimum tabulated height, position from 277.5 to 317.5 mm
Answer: 69.58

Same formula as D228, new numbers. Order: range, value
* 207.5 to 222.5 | 62.26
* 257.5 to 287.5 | 71.64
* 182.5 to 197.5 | 62.09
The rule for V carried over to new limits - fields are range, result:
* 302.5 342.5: 74.55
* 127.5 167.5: 64.22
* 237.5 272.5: 67.31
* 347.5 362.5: 78.19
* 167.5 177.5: 59.51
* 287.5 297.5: 71.9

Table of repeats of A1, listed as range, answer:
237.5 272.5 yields 63.98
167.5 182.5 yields 58.14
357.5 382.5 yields 76.47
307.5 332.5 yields 56.24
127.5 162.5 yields 56.22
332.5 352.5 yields 51.39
